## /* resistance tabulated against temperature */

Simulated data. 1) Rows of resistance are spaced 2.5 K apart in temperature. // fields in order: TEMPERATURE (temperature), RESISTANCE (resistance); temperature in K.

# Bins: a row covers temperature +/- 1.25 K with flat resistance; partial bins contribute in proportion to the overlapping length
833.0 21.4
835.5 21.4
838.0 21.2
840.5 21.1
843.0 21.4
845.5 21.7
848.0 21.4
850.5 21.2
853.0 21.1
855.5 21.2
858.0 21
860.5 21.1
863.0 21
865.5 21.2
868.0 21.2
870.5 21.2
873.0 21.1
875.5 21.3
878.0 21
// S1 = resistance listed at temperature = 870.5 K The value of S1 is 21.2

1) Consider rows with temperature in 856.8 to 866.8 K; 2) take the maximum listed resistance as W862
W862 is 21.2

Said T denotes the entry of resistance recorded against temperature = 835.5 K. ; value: 21.4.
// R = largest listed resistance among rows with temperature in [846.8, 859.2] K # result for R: 21.4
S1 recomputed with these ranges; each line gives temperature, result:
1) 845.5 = 21.7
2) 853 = 21.1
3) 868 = 21.2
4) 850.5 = 21.2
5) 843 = 21.4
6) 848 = 21.4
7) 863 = 21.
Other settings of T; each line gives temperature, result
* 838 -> 21.2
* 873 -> 21.1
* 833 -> 21.4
